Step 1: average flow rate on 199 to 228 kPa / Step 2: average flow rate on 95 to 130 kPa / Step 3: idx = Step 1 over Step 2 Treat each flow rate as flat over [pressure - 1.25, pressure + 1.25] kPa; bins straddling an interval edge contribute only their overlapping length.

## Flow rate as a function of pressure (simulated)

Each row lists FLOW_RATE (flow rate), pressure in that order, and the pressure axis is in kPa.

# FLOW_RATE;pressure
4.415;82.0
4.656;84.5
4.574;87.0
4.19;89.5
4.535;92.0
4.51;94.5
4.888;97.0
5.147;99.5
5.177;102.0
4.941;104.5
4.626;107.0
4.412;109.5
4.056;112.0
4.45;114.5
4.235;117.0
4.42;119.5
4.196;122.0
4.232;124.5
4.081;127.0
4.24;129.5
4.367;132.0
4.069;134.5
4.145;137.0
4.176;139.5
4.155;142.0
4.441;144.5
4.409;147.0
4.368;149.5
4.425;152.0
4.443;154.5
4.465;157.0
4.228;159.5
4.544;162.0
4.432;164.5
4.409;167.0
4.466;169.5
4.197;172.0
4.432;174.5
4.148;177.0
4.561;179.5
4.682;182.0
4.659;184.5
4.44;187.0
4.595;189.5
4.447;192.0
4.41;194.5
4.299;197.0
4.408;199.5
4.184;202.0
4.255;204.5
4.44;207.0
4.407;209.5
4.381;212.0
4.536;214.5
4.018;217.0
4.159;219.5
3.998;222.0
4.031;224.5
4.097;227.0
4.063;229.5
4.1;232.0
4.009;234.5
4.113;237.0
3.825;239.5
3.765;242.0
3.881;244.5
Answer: 0.9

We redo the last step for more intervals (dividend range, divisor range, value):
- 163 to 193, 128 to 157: 1.04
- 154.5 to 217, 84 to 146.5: 0.99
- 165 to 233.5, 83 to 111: 0.92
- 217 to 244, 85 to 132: 0.89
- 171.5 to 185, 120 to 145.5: 1.06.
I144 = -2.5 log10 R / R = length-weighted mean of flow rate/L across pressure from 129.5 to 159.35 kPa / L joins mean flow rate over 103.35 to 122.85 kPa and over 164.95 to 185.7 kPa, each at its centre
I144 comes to 0.03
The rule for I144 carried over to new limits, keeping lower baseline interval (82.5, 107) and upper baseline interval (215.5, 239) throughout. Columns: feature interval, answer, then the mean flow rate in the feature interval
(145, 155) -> 0.009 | 4.41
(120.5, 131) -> 0.092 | 4.2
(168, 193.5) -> -0.042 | 4.46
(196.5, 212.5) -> -0.042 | 4.34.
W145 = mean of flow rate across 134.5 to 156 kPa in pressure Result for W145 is 4.31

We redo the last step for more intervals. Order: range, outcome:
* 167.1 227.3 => 4.35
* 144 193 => 4.44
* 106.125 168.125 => 4.32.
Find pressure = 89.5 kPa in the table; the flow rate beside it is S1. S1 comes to 4.19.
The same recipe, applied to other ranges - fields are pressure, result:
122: 4.196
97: 4.888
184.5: 4.659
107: 4.626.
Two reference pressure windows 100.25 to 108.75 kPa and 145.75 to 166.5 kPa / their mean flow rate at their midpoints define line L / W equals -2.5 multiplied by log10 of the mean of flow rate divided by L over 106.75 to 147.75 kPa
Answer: 0.10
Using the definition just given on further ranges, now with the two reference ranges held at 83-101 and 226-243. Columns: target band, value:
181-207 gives -0.06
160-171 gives -0.03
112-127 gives 0.06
